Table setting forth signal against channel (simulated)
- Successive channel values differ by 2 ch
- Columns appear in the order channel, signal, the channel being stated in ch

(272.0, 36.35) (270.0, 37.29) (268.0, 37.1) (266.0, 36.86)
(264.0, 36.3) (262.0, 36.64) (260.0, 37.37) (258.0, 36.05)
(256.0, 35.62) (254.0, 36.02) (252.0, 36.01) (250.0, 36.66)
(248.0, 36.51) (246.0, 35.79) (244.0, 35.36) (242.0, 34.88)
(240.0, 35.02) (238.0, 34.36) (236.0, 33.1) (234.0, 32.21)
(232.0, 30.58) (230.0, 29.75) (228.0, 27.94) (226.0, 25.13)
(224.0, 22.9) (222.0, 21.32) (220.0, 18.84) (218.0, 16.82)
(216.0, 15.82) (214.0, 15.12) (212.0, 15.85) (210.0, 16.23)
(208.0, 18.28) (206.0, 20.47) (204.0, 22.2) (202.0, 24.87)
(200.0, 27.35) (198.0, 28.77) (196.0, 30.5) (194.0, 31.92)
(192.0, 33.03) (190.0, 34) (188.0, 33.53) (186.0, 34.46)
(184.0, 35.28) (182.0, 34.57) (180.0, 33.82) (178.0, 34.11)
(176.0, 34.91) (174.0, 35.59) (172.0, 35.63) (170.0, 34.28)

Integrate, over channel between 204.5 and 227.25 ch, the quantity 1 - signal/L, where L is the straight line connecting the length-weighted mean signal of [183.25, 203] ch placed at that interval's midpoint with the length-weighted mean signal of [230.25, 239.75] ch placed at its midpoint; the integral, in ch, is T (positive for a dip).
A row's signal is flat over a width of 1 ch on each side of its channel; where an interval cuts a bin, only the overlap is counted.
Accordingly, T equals 9.3 ch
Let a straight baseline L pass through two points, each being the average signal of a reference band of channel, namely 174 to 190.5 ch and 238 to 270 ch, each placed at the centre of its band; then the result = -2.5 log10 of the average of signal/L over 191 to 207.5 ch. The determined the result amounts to 0.27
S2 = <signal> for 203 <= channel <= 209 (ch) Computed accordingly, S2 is 20.3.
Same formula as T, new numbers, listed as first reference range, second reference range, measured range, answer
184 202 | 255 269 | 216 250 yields 5.3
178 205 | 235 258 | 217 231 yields 4.4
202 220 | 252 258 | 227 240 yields -2.1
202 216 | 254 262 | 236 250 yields -2.0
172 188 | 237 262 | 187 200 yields 1.2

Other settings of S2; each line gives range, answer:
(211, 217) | 15.6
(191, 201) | 30.3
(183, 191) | 34.3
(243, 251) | 36.1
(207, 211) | 17.3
